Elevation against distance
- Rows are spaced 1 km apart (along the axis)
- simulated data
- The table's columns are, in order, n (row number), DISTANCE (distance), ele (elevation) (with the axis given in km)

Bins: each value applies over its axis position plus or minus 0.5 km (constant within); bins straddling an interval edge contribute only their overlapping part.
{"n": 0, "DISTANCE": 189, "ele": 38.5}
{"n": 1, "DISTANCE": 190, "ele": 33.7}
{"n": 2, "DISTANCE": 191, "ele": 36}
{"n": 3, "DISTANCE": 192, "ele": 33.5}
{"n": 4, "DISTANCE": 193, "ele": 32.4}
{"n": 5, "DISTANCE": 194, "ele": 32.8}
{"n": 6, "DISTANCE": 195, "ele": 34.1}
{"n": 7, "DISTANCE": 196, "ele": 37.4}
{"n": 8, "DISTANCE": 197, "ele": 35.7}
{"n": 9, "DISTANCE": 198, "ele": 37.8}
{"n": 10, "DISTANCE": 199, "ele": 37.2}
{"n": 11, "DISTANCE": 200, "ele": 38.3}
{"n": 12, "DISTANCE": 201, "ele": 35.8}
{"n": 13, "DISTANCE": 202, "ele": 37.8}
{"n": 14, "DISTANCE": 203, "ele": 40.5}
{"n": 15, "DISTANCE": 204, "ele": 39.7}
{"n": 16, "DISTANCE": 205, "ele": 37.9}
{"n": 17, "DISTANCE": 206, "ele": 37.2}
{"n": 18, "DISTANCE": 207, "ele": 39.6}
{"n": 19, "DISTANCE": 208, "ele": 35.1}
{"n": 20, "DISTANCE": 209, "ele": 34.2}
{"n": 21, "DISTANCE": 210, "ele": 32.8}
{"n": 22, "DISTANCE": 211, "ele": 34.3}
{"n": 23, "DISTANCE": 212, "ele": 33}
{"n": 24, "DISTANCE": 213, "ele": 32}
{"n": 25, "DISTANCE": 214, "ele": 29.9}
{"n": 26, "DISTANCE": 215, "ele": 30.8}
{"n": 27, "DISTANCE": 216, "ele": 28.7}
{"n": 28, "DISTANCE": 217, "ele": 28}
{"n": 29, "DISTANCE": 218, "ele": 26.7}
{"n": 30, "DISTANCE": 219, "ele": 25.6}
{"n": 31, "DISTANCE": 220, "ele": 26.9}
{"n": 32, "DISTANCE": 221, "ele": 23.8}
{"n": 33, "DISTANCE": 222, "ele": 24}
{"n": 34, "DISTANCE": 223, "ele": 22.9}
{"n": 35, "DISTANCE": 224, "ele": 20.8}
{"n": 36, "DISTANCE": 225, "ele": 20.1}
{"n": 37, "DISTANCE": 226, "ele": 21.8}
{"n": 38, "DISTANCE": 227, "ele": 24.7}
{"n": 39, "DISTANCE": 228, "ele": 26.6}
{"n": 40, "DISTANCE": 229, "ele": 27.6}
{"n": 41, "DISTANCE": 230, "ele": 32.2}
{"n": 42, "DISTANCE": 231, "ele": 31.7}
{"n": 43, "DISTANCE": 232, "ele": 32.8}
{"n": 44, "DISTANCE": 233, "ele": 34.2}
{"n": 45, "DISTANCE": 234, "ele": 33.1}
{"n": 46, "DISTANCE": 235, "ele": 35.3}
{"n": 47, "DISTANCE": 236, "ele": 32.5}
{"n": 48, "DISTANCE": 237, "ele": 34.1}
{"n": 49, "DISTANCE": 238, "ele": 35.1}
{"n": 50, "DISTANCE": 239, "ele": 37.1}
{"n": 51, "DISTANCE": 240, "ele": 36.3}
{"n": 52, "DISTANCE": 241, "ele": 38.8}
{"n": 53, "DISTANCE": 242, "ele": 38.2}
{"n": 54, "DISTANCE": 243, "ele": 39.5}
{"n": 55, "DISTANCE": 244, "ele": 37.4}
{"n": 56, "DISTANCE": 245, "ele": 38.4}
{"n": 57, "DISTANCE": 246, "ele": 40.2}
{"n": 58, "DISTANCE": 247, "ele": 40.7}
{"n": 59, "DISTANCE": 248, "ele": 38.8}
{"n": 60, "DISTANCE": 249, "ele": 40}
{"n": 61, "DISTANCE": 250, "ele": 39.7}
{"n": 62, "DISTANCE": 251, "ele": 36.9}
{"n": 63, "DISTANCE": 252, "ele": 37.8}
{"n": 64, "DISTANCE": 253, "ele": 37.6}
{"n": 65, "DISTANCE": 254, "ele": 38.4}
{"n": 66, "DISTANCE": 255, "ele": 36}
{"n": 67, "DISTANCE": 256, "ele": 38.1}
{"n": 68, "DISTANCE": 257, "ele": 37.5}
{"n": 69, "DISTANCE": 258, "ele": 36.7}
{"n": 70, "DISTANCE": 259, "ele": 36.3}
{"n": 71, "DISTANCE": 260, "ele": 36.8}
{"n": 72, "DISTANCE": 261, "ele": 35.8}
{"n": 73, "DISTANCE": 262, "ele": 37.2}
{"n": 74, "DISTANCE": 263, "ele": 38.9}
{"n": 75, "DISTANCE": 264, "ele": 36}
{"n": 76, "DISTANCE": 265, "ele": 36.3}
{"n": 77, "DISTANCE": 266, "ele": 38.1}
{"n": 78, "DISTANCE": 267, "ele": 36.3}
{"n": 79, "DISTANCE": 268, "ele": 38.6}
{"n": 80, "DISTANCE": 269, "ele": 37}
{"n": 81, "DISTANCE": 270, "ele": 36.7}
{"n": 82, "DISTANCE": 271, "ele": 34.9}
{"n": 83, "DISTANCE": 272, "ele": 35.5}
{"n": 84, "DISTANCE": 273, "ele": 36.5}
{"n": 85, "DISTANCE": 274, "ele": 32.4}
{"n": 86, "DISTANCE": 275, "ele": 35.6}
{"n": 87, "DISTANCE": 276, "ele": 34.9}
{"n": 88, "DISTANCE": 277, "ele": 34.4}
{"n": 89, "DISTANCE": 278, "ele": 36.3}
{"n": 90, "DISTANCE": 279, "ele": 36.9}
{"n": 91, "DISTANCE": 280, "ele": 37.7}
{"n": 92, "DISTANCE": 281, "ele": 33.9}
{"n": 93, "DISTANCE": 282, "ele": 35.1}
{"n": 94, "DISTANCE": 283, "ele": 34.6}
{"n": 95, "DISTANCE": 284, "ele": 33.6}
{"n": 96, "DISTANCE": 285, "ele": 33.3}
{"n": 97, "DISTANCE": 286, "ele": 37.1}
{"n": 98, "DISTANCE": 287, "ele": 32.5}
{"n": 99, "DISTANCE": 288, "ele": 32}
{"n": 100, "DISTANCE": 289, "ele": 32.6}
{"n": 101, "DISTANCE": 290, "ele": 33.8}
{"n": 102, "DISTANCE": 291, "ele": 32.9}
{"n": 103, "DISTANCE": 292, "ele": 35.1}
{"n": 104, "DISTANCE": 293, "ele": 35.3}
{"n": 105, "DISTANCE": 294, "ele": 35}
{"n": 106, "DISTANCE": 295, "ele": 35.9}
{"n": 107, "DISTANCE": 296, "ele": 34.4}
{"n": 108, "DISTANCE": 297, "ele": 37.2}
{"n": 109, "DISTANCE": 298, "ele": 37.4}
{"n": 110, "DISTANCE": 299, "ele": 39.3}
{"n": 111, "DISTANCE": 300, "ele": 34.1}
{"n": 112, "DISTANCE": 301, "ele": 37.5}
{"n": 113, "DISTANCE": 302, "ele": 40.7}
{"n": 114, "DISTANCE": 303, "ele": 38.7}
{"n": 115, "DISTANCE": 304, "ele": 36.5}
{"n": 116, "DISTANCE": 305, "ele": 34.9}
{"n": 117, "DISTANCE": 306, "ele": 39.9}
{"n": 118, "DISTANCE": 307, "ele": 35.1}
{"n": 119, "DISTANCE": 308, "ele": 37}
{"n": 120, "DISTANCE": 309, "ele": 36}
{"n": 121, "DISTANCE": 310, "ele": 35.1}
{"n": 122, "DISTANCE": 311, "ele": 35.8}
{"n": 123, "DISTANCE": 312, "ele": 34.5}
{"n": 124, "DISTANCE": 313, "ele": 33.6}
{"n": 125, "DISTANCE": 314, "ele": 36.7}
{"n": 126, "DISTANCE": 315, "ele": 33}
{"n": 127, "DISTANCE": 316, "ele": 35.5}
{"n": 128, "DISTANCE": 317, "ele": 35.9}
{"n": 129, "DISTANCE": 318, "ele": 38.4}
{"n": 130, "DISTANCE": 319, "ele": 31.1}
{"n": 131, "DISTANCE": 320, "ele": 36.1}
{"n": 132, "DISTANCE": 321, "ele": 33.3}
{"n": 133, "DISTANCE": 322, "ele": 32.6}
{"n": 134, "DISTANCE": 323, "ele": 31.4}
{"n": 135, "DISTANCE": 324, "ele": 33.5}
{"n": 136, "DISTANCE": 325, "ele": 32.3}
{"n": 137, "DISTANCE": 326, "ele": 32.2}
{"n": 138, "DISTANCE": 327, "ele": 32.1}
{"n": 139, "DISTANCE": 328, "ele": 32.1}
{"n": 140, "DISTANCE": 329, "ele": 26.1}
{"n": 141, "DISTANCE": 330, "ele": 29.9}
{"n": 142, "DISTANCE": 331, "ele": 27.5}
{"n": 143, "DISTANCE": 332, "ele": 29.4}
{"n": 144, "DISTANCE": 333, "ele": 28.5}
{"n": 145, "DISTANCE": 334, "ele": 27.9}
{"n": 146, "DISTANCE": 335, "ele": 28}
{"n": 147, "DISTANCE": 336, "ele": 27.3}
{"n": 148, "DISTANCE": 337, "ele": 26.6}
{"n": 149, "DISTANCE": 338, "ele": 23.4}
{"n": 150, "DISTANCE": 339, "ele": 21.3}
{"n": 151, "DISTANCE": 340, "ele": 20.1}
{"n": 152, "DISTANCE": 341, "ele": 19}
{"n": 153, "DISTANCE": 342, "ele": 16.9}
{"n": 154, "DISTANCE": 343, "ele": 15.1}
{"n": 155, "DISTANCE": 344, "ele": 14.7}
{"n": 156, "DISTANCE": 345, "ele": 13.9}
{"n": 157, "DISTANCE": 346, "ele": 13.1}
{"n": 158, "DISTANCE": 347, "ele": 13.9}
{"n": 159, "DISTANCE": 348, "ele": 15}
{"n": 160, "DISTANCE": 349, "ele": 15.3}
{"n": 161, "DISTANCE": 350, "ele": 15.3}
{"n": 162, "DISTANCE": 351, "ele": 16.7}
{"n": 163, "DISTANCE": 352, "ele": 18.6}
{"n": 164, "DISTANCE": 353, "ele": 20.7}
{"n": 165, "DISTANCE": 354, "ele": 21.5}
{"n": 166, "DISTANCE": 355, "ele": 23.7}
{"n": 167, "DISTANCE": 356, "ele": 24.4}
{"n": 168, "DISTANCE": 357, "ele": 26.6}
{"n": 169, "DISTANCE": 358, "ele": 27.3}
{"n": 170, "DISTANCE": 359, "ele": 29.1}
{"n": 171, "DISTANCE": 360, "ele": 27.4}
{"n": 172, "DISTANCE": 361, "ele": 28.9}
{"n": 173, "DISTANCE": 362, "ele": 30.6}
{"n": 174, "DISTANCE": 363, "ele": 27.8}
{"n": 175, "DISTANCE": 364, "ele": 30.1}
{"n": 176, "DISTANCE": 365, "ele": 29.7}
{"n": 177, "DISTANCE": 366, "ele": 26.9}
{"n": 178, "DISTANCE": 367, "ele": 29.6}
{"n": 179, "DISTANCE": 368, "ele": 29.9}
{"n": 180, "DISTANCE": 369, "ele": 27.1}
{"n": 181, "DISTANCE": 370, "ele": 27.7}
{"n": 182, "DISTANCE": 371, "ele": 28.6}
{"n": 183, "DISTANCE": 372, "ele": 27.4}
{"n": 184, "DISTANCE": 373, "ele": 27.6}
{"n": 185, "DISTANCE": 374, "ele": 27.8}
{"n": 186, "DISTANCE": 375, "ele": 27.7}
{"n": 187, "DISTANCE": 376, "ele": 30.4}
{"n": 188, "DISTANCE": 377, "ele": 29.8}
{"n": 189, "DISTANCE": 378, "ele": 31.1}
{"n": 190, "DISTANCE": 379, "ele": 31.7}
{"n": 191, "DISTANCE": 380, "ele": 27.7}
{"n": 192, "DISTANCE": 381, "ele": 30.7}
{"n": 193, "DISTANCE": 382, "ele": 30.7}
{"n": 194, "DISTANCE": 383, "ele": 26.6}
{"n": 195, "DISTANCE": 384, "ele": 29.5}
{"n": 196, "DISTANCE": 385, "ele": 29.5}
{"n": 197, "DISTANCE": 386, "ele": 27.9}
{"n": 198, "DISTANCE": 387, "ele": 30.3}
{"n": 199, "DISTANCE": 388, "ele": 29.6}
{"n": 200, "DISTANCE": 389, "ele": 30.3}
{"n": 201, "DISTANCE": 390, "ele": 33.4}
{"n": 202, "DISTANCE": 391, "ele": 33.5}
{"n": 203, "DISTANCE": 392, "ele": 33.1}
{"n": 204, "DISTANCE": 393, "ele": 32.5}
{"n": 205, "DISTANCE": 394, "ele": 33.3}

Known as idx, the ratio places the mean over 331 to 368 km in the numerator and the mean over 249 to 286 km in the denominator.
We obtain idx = 0.63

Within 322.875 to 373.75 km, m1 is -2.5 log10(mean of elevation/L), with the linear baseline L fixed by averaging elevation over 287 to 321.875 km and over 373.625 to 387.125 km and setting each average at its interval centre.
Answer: 0.27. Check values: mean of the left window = 35.5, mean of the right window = 29.4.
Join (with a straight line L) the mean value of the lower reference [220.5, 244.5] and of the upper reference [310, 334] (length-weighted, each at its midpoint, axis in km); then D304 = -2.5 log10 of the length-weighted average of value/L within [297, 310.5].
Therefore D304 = -0.15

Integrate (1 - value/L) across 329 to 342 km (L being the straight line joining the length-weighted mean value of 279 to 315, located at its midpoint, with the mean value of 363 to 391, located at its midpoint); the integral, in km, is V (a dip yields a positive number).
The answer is 2.9 km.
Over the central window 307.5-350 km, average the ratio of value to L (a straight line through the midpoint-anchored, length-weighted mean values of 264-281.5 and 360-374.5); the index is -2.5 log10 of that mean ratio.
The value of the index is 0.15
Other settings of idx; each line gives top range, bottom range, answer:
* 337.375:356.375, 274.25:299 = 0.52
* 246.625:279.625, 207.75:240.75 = 1.24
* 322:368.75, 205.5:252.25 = 0.76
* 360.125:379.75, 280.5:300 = 0.83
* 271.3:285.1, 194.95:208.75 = 0.94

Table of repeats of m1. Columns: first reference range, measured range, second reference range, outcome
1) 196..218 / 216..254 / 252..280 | 0.106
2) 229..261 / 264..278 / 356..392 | -0.027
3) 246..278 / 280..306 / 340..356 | -0.192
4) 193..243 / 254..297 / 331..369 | -0.247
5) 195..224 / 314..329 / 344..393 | -0.182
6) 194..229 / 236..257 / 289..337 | -0.171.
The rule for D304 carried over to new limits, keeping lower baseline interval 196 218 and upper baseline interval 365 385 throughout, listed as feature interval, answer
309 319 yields -0.135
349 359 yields 0.338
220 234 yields 0.270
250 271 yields -0.129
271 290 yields -0.078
